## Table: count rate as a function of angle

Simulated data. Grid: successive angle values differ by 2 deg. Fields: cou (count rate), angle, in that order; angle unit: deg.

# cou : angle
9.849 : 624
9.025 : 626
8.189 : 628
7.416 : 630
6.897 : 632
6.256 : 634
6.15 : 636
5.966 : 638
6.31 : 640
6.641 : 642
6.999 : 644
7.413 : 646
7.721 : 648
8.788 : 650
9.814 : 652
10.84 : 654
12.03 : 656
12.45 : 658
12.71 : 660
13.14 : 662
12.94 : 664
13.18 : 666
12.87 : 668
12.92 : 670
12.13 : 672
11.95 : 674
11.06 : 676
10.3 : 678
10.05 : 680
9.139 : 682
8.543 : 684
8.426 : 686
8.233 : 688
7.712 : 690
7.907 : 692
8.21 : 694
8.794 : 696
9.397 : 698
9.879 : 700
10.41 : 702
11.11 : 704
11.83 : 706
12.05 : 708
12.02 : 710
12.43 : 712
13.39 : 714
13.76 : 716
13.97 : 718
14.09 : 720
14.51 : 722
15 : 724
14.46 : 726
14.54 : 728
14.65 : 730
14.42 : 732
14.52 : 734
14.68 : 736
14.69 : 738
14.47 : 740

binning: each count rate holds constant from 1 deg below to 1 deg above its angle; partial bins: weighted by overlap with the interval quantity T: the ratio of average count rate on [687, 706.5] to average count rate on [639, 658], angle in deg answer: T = 1.1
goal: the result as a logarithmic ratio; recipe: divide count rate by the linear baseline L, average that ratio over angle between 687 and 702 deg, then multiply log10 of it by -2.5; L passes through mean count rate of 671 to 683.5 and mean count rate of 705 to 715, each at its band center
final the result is 0.31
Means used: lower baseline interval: 10.7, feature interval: 8.71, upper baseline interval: 12.3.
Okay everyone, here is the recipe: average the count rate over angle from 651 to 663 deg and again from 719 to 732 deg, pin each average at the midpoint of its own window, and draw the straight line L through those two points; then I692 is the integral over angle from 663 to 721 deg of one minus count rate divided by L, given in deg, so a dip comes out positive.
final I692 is 9.7 deg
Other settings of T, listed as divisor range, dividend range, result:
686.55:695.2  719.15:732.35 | 1.80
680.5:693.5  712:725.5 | 1.67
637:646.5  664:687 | 1.67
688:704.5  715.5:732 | 1.59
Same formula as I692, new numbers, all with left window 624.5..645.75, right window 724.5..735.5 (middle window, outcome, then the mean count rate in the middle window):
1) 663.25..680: -3.60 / 12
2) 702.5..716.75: 0.75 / 12.3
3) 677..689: 1.88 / 9.12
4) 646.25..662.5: -3.90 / 10.7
